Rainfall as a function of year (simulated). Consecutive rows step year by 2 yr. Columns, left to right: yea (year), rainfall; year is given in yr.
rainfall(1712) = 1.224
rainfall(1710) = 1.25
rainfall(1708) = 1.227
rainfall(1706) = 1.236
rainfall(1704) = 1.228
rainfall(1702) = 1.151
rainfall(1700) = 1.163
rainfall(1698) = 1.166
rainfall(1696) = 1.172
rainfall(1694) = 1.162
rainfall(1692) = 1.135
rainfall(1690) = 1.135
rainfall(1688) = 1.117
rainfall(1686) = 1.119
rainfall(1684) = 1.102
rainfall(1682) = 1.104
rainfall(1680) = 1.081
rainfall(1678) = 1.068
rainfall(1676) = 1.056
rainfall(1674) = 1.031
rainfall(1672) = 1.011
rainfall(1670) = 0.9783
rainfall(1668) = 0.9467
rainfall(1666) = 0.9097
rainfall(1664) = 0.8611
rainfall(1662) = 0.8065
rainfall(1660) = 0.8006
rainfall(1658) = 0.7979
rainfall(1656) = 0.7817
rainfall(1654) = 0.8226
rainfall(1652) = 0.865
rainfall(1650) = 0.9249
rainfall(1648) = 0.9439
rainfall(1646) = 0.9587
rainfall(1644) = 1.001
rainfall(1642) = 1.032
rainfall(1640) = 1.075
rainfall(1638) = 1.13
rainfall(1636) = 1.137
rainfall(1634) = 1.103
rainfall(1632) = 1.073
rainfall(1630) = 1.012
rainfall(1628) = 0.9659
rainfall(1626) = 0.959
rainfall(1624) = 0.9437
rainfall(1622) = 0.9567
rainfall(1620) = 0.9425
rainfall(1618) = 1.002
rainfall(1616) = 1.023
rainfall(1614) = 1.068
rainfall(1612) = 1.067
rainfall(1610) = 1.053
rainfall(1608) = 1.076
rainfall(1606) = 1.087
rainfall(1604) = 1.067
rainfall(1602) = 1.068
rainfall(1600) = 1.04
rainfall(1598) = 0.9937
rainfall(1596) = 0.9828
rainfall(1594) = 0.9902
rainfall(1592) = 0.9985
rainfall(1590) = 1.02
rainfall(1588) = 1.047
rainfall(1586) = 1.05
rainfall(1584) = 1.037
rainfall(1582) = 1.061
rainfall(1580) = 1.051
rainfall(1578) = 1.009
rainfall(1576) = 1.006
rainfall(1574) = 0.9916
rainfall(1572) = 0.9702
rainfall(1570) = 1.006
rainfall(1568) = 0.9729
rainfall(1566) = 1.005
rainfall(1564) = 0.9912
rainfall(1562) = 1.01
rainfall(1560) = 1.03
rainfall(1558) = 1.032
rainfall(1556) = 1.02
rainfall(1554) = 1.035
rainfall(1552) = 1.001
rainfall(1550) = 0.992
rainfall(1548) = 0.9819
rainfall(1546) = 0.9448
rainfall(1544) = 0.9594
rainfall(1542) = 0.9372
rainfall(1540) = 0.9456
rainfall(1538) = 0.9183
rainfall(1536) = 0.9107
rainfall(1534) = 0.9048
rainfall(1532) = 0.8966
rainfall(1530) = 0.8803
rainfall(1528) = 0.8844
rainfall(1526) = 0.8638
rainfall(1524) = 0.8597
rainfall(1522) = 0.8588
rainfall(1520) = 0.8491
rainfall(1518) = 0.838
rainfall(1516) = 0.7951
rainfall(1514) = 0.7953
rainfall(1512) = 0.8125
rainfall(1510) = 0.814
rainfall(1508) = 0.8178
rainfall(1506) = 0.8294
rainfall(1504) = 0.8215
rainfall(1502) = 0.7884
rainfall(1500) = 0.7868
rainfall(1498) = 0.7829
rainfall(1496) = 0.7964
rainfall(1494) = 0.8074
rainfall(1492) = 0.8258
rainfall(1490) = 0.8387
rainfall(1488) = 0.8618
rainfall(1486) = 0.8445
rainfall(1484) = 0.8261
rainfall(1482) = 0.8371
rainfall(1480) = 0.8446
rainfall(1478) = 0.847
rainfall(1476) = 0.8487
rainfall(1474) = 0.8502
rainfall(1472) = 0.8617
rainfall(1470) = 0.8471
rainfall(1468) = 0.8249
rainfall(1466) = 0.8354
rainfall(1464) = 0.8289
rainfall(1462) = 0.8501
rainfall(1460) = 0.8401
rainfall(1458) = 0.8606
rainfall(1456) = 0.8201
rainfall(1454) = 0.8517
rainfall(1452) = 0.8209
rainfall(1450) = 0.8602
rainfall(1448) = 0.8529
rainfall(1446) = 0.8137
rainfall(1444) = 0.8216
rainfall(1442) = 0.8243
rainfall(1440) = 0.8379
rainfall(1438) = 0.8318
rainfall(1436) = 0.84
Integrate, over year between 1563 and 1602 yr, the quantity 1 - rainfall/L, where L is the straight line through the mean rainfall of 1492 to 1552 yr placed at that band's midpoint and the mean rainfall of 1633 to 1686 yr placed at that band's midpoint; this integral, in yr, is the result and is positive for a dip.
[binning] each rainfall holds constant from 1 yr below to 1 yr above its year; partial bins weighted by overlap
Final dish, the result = -4.2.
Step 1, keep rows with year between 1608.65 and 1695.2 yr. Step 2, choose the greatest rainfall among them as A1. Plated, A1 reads 1.162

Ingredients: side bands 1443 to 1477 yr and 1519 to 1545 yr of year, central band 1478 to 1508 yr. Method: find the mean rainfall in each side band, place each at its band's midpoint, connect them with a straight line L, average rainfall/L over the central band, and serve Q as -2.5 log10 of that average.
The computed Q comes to 0.06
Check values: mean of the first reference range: 0.841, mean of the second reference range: 0.898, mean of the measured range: 0.822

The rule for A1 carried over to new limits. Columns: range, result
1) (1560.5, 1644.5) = 1.137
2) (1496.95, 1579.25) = 1.035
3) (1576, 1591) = 1.061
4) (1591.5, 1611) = 1.087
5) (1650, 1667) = 0.9249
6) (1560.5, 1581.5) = 1.051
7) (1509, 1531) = 0.8844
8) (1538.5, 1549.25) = 0.9819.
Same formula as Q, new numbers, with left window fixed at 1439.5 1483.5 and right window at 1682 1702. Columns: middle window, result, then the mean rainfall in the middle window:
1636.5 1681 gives 0.15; 0.951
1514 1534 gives 0.08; 0.858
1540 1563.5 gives -0.04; 0.993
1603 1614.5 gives -0.04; 1.07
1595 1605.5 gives -0.01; 1.03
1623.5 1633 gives 0.07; 0.993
